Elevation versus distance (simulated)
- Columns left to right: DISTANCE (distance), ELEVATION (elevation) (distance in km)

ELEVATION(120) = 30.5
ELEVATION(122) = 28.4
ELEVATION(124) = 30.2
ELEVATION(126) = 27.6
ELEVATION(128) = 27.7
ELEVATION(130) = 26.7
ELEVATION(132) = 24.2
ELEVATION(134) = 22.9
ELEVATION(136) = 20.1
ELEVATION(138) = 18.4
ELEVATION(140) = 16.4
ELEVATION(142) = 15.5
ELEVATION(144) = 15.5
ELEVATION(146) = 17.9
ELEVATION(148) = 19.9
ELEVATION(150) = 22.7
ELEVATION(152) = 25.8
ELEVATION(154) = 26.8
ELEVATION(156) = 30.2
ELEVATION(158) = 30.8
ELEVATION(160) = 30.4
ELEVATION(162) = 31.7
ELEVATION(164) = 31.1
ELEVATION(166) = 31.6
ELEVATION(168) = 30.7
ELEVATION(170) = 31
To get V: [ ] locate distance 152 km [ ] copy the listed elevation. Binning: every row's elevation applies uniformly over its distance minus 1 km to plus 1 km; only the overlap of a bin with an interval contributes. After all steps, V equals 25.8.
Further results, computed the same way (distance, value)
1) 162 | 31.7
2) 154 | 26.8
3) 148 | 19.9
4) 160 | 30.4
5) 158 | 30.8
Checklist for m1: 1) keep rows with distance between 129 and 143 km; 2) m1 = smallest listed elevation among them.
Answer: 15.5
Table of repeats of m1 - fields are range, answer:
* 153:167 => 26.8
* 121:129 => 27.6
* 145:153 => 17.9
